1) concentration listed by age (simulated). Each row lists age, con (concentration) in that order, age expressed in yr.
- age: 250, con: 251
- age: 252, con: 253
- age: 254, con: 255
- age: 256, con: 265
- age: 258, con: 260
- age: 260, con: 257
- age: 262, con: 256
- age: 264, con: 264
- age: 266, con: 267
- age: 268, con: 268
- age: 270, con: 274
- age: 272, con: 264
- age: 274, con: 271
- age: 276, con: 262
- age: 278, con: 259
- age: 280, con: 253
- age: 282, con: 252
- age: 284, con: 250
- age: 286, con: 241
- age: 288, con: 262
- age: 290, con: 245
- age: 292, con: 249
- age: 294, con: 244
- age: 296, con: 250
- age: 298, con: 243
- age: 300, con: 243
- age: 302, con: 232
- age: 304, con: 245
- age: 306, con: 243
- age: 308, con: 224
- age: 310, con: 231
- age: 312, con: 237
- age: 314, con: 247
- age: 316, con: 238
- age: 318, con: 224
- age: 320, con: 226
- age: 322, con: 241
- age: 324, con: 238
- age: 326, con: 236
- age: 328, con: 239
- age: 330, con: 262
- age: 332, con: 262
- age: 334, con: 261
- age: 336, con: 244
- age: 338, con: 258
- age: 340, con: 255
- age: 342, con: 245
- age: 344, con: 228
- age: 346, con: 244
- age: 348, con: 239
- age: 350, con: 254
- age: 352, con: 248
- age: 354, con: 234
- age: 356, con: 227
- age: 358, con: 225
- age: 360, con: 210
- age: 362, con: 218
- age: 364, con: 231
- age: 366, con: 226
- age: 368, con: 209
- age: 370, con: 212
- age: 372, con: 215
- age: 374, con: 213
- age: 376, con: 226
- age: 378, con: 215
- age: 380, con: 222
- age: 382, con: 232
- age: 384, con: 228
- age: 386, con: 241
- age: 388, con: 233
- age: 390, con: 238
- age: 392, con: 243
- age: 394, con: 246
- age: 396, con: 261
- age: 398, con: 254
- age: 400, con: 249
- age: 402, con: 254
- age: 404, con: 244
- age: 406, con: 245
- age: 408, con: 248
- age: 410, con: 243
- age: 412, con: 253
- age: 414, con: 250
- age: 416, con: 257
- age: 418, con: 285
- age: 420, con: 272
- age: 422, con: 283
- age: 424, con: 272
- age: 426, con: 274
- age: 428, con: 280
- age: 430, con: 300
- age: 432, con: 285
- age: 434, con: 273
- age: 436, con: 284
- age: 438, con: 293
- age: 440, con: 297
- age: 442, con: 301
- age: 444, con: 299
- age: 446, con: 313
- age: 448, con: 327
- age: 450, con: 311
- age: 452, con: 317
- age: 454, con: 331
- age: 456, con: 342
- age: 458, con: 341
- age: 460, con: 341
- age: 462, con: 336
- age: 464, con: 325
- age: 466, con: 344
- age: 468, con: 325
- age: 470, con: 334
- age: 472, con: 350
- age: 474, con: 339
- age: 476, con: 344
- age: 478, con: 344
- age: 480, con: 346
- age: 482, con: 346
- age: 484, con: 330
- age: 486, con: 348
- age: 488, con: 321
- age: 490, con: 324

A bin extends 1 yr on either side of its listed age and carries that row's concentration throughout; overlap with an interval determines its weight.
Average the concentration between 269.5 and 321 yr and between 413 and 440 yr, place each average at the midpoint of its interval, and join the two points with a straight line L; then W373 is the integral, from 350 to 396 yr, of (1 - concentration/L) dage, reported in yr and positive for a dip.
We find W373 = 6.4 yr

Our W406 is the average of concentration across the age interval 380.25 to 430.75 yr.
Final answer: 255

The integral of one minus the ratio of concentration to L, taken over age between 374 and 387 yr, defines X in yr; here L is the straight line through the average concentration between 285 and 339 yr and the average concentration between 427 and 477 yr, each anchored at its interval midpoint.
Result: 2.48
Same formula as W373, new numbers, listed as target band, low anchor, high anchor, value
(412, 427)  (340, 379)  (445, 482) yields 1.04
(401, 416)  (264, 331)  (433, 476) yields 2.53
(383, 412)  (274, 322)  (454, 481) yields 5.29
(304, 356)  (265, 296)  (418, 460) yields 5.49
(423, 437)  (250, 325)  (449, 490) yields 1.58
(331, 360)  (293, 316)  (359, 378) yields -2.27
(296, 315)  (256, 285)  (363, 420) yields 1.19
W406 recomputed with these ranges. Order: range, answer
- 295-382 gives 235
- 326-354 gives 248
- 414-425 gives 272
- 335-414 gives 236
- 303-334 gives 240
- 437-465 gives 320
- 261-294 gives 258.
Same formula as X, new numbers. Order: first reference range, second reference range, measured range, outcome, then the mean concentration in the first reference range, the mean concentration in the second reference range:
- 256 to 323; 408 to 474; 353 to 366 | 2.33 yr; 249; 301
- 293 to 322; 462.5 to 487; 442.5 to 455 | 0.31 yr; 238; 340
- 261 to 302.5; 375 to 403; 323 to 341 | -0.23 yr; 255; 239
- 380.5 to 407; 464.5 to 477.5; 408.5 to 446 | 0.86 yr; 243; 339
